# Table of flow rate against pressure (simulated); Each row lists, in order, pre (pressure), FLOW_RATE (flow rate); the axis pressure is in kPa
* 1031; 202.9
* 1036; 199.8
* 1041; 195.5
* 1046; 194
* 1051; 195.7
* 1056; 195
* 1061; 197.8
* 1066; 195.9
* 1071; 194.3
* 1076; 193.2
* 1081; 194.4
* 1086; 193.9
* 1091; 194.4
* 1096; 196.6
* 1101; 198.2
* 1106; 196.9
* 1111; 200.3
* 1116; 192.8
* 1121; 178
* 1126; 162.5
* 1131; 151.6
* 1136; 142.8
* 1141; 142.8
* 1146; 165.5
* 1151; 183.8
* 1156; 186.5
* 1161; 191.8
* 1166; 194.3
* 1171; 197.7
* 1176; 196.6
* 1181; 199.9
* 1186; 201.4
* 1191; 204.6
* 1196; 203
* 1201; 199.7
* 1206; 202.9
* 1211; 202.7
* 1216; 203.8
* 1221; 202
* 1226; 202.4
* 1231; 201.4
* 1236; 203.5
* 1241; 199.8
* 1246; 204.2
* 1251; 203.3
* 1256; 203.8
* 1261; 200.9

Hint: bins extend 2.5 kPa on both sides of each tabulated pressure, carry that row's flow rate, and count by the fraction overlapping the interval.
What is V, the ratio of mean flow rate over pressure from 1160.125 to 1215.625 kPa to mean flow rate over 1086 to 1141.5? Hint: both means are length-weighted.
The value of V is 1.11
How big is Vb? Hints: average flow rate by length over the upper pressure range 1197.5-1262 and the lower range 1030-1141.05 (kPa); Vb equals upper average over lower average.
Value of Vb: 1.08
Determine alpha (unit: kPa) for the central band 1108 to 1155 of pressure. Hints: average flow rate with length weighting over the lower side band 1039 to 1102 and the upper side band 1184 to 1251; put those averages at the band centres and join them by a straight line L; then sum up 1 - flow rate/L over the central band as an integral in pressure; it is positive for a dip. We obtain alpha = 6.7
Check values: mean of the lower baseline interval 195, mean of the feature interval 170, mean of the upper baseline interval 202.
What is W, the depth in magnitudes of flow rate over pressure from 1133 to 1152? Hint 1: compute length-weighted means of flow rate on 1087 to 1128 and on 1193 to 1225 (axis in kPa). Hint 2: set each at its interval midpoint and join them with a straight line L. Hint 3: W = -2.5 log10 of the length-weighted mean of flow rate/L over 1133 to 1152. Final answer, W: 0.24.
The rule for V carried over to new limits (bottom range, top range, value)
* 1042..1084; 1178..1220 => 1.04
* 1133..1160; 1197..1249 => 1.22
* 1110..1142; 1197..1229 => 1.21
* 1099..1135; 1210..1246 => 1.12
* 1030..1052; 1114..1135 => 0.85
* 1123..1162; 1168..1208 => 1.22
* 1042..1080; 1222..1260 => 1.04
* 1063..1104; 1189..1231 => 1.04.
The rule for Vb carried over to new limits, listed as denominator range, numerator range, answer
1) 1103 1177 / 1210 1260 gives 1.13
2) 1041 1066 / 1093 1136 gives 0.93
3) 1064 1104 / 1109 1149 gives 0.85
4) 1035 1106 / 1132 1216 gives 0.96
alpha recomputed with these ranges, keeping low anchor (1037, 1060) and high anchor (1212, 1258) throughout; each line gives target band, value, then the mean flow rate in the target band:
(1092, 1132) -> 2.4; 186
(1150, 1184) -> 1.1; 193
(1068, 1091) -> 0.3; 194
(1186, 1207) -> -0.1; 202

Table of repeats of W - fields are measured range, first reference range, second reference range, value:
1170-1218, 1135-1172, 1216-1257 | -0.07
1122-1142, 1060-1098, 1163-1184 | 0.27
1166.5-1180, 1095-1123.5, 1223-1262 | 0.00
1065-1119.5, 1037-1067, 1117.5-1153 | -0.09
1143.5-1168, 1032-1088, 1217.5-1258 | 0.09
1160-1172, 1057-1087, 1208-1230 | 0.03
